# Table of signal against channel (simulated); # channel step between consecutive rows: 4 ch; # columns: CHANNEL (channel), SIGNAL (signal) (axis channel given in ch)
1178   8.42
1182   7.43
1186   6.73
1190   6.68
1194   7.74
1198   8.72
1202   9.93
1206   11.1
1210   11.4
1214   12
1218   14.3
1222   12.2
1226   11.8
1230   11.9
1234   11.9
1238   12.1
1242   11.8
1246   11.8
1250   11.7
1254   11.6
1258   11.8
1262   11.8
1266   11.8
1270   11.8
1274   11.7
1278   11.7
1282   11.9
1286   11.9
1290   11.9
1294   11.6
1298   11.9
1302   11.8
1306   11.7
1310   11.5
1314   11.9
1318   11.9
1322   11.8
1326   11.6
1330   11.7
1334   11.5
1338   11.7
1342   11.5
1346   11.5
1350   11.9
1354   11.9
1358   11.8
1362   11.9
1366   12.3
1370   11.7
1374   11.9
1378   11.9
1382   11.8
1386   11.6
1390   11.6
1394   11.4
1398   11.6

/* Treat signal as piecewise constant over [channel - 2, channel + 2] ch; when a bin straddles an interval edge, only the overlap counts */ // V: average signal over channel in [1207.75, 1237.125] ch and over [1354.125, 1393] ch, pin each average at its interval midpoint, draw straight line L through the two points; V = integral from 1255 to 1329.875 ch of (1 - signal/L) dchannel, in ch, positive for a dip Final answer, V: 1.58 ch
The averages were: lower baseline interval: 12.2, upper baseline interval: 11.8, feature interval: 11.8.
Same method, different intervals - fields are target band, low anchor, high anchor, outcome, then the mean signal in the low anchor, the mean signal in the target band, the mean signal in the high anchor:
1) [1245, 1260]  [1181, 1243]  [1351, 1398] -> -1.2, 10.5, 11.7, 11.8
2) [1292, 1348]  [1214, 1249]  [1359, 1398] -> 1.2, 12.2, 11.7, 11.8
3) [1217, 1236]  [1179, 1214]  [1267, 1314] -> -4.9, 8.9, 12.3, 11.8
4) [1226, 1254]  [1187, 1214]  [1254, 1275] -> -2.6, 9.37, 11.8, 11.8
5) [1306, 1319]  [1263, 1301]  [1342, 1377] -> 0.1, 11.8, 11.7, 11.8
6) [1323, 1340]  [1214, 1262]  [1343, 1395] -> 0.3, 12.1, 11.6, 11.8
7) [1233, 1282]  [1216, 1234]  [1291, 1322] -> 1.6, 12.5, 11.8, 11.8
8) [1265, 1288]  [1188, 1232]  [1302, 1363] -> -1.1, 10.7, 11.8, 11.7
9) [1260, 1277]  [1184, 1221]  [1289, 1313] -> -1.0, 9.91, 11.8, 11.7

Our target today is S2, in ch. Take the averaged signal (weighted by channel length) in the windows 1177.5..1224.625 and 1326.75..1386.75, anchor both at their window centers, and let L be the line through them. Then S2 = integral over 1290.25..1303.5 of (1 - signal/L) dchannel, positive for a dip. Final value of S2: -0.9 ch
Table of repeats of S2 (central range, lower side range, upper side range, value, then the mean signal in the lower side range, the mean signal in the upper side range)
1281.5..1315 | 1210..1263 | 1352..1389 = 0.5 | 12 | 11.9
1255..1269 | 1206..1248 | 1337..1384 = 0.3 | 12.1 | 11.8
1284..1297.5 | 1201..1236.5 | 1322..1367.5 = 0.0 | 11.9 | 11.8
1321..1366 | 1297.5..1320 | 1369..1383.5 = 0.3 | 11.8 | 11.8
